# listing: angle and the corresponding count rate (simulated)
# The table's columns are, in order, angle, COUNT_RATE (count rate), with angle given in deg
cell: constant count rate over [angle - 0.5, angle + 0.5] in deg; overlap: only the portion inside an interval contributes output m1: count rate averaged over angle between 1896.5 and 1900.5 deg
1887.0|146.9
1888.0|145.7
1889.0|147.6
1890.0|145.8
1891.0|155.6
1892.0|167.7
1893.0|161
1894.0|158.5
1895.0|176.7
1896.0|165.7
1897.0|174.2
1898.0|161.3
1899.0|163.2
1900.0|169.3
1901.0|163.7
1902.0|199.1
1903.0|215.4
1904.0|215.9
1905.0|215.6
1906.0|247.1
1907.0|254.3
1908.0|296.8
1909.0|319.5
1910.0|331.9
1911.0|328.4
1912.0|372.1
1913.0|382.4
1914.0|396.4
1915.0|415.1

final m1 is 167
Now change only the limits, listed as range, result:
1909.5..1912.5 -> 344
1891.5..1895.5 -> 166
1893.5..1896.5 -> 167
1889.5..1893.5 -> 158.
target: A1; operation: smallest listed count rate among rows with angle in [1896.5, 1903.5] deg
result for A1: 161.3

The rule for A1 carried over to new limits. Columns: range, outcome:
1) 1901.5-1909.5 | 199.1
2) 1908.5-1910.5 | 319.5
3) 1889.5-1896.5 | 145.8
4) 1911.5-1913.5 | 372.1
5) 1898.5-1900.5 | 163.2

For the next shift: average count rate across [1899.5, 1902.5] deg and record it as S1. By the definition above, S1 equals 177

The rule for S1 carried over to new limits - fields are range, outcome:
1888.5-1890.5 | 147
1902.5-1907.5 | 230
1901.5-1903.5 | 207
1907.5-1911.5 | 319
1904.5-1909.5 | 267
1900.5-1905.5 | 202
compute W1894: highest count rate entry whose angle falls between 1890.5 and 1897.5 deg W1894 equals 176.7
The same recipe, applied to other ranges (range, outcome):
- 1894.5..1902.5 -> 199.1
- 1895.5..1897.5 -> 174.2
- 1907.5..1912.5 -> 372.1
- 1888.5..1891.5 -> 155.6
